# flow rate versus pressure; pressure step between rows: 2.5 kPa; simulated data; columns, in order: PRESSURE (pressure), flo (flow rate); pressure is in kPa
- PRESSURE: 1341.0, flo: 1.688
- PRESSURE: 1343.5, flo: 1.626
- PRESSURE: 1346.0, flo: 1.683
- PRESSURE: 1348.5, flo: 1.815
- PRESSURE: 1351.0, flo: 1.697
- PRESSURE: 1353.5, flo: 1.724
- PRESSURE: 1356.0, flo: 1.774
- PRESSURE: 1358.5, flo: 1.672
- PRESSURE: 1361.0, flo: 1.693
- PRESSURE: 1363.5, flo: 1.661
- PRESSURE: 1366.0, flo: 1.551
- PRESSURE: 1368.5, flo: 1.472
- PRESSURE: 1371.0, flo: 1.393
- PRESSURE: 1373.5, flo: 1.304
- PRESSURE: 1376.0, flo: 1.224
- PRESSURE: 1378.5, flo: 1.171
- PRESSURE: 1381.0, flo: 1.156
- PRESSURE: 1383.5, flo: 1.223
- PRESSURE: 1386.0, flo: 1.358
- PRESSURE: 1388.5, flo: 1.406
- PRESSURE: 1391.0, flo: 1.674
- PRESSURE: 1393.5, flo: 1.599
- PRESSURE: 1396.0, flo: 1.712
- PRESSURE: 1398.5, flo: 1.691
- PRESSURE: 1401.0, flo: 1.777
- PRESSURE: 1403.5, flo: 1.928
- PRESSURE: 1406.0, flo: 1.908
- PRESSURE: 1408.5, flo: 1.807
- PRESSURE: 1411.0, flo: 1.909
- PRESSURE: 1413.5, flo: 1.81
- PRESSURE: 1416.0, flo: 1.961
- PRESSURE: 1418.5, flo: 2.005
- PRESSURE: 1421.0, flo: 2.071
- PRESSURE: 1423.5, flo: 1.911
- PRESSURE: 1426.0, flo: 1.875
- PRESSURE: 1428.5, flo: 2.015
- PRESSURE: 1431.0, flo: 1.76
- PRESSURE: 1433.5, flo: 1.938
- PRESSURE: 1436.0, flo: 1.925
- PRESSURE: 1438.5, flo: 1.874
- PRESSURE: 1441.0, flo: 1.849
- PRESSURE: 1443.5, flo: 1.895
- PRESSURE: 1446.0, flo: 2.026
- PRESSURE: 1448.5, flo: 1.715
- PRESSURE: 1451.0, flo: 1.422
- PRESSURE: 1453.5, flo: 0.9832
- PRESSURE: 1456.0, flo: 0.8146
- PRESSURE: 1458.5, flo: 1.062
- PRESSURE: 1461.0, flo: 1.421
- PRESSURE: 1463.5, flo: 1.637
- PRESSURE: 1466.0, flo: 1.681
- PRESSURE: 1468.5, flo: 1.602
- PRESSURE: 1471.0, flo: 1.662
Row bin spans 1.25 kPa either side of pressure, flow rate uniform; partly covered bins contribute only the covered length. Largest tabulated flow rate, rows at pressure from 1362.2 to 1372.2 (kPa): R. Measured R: 1.661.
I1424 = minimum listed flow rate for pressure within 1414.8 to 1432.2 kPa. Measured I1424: 1.76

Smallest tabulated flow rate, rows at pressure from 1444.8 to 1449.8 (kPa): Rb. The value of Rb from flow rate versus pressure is 1.715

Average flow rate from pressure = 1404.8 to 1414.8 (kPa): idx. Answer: 1.86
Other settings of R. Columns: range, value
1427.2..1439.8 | 2.015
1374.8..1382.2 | 1.224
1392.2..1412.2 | 1.928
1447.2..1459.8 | 1.715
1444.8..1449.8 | 2.026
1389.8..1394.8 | 1.674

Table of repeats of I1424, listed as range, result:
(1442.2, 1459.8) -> 0.8146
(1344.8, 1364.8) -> 1.661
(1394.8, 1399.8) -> 1.691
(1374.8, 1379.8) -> 1.171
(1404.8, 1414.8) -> 1.807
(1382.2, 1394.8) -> 1.223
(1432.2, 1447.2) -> 1.849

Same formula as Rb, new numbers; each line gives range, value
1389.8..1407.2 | 1.599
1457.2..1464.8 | 1.062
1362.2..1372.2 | 1.393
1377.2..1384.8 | 1.156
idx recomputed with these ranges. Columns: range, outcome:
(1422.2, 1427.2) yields 1.89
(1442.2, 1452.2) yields 1.77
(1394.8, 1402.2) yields 1.73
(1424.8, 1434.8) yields 1.9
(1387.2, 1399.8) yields 1.62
